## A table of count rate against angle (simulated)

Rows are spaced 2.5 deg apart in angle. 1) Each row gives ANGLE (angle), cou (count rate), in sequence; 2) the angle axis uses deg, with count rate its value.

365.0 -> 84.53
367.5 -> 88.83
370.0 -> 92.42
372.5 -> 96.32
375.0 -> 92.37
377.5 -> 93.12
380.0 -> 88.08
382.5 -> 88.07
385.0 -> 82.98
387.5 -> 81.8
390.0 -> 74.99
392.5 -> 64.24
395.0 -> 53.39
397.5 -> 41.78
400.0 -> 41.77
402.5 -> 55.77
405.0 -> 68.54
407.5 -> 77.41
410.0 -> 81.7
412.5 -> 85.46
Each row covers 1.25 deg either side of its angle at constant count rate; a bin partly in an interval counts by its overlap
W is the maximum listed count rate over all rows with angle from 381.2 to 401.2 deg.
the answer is 88.07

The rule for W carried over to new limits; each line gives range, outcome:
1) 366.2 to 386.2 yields 96.32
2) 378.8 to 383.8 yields 88.08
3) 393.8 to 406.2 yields 68.54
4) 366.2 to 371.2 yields 92.42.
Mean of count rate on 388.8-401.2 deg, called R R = 55.2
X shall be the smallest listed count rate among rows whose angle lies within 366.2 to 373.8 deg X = 88.83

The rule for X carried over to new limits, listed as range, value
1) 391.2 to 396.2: 53.39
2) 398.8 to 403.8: 41.77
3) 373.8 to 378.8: 92.37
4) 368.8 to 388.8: 81.8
